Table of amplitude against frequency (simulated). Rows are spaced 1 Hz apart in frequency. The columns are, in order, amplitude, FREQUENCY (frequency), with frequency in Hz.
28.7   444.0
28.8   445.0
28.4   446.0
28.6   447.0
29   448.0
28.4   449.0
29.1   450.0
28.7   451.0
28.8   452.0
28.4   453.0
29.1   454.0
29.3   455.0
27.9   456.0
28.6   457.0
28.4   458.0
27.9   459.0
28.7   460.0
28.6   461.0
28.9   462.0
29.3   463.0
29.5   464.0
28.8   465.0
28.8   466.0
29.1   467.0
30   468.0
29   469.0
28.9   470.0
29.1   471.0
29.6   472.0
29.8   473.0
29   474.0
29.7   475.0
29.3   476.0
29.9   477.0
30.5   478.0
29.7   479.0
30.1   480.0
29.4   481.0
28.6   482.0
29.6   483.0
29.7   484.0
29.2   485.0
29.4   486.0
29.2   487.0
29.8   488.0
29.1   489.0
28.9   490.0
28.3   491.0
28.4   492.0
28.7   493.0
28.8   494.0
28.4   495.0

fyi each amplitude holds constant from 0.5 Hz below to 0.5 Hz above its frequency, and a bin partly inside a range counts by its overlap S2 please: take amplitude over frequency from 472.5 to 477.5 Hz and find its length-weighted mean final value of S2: 29.5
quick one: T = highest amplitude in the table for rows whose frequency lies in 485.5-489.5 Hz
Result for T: 29.8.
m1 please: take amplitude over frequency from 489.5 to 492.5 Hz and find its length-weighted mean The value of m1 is 28.5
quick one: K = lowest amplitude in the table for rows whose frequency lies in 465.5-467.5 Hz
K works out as 28.8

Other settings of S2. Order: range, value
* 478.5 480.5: 29.9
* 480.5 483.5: 29.2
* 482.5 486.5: 29.5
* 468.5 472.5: 29.1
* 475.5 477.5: 29.6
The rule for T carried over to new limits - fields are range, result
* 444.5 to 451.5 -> 29.1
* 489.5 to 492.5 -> 28.9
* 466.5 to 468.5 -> 30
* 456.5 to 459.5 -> 28.6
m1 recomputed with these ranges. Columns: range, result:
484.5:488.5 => 29.4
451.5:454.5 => 28.8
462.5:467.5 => 29.1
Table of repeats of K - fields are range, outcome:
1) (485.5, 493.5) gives 28.3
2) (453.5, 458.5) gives 27.9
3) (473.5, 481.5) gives 29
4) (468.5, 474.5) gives 28.9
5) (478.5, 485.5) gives 28.6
